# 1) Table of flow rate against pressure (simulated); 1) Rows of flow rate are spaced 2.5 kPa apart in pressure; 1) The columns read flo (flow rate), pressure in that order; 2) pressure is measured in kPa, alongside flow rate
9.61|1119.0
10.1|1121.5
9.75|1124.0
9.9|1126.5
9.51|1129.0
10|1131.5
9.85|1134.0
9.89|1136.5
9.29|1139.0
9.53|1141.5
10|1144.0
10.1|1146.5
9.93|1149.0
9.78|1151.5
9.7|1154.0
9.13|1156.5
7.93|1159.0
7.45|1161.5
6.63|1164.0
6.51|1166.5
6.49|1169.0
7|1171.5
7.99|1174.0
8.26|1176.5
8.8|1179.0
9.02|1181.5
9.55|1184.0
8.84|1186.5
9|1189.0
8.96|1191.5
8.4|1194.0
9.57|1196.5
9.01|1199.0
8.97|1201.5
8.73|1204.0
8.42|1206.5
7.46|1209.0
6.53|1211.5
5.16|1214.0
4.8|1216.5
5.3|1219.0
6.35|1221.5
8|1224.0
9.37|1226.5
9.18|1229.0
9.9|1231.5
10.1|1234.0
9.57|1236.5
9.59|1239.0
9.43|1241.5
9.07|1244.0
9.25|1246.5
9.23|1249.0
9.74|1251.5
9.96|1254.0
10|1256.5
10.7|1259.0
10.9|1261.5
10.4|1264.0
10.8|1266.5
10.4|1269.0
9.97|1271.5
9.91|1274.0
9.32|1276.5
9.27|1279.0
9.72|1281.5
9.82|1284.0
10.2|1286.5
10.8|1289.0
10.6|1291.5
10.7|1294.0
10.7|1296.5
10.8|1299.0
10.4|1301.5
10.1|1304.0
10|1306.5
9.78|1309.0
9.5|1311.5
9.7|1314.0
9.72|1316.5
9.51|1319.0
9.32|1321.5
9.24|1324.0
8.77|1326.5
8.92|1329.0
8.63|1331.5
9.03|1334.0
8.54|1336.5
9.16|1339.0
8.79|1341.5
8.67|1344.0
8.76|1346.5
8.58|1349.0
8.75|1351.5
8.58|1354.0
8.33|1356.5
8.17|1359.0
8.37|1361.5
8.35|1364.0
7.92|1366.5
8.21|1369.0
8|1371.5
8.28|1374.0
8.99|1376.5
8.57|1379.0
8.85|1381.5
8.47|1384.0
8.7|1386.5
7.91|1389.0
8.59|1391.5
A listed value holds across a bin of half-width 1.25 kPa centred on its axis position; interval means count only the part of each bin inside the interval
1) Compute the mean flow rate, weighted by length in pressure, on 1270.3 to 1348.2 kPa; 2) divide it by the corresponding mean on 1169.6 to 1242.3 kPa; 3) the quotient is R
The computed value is 1.16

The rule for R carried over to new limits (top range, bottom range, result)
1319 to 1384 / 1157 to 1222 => 1.11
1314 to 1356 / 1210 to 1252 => 1.09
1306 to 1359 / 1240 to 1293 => 0.90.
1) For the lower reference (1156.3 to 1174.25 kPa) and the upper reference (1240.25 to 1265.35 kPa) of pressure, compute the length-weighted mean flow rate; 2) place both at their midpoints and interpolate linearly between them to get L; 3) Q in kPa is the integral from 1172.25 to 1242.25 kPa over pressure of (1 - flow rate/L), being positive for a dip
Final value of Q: 1.0 kPa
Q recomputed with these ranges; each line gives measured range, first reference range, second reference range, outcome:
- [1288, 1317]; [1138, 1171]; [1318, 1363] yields -4.97 kPa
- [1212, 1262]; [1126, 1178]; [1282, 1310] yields 5.22 kPa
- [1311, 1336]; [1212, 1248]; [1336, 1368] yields -2.23 kPa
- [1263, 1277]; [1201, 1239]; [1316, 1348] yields -3.00 kPa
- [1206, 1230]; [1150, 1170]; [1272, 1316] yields 5.15 kPa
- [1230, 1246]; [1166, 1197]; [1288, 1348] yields -1.31 kPa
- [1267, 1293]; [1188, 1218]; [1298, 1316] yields -1.56 kPa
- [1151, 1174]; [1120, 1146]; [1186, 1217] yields 3.21 kPa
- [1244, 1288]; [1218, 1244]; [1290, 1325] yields -3.02 kPa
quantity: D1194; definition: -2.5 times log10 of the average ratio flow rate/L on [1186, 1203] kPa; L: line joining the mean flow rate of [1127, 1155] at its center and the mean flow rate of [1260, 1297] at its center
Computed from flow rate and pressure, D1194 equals 0.11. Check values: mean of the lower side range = 9.78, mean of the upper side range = 10.2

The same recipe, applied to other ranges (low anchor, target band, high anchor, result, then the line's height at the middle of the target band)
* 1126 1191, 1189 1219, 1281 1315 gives 0.19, 9.29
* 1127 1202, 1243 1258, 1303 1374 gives -0.08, 8.87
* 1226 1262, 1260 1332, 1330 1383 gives -0.09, 9.18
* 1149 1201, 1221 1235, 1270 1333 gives 0.01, 9.02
